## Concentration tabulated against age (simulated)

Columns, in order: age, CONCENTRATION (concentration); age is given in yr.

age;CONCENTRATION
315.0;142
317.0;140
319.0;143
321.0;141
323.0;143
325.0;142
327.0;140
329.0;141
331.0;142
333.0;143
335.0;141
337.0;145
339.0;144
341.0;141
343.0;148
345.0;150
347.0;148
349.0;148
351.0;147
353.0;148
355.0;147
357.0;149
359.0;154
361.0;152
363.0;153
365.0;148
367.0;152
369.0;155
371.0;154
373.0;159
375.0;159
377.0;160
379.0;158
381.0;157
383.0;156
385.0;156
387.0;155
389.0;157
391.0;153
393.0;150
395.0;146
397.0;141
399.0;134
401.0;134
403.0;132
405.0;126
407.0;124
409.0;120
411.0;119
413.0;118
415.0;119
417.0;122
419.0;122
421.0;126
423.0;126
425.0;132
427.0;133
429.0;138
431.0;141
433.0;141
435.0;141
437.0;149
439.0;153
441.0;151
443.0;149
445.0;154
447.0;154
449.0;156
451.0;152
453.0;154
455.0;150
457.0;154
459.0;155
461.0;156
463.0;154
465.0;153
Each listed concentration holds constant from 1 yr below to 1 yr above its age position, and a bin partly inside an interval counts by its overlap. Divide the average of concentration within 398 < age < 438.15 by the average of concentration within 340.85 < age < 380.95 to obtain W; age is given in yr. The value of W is 0.86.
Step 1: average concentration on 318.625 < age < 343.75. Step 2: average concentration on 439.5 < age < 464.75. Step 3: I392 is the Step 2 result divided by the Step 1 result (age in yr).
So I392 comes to 1.1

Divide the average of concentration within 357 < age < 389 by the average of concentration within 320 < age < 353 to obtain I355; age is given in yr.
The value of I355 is 1.08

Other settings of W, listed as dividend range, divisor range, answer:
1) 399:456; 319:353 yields 0.95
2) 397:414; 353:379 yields 0.83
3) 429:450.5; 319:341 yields 1.04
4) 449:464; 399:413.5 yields 1.22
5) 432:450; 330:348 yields 1.04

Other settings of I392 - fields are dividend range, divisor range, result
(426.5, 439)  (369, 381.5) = 0.90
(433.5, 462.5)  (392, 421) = 1.18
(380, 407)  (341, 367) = 0.97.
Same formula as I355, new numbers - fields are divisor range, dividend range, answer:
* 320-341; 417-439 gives 0.95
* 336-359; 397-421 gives 0.85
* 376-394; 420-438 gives 0.88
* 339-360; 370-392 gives 1.06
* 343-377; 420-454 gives 0.95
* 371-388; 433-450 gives 0.96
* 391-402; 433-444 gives 1.04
